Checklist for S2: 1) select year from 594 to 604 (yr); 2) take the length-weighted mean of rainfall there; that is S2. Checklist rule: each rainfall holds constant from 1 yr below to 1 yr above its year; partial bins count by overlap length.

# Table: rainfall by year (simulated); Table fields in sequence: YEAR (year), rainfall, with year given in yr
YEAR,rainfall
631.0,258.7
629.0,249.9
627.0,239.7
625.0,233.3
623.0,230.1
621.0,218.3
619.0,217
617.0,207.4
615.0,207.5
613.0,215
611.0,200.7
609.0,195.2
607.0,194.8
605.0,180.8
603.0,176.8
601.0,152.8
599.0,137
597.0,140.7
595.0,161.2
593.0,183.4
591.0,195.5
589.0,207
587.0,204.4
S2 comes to 154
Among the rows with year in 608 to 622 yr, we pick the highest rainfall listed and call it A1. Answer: 218.3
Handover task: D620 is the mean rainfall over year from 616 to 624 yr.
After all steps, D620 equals 218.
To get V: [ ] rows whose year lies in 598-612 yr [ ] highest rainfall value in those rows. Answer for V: 200.7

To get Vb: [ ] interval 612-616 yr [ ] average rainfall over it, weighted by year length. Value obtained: 211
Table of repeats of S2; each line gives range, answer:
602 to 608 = 184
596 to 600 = 139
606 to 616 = 203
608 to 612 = 198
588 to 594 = 195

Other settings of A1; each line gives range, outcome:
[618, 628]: 239.7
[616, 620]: 217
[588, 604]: 207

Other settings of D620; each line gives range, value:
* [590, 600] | 164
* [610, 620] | 210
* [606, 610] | 195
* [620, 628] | 230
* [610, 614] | 208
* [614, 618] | 207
